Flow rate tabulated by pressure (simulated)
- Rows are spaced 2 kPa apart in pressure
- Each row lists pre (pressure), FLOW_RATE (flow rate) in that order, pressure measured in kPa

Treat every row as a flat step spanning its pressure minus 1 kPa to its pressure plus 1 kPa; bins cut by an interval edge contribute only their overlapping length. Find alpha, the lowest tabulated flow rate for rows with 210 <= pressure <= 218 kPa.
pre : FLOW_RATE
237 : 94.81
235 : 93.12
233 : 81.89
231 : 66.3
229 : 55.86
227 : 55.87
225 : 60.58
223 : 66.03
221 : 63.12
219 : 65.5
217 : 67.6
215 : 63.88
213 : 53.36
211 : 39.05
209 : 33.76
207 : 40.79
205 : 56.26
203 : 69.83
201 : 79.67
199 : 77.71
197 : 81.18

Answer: 39.05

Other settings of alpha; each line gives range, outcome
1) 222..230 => 55.86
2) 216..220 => 65.5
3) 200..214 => 33.76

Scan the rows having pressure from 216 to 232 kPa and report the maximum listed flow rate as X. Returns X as 67.6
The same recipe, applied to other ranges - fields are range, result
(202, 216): 69.83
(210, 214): 53.36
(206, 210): 40.79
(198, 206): 79.67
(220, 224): 66.03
